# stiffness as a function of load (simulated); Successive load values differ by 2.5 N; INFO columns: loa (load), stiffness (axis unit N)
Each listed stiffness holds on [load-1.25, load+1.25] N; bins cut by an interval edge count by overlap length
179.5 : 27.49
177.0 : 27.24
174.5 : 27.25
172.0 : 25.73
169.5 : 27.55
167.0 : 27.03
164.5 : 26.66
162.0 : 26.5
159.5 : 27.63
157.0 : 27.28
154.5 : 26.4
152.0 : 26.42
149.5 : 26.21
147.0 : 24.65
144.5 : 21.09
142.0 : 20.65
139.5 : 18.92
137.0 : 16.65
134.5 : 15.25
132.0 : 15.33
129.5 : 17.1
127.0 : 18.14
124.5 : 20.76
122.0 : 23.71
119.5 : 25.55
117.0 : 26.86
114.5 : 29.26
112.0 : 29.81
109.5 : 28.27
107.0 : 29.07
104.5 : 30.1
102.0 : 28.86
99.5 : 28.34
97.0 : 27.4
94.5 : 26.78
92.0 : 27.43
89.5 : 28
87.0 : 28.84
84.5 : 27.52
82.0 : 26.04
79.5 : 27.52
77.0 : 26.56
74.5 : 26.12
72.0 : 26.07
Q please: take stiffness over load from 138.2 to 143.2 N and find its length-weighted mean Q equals 19.7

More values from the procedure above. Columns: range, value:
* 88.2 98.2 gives 27.4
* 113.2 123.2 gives 26.4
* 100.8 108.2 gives 29.3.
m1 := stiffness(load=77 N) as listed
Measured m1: 26.56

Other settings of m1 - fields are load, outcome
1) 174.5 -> 27.25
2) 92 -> 27.43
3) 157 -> 27.28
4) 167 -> 27.03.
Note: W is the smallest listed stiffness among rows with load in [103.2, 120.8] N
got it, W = 25.55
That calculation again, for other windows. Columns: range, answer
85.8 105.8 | 26.78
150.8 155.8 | 26.4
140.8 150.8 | 20.65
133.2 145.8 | 15.25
